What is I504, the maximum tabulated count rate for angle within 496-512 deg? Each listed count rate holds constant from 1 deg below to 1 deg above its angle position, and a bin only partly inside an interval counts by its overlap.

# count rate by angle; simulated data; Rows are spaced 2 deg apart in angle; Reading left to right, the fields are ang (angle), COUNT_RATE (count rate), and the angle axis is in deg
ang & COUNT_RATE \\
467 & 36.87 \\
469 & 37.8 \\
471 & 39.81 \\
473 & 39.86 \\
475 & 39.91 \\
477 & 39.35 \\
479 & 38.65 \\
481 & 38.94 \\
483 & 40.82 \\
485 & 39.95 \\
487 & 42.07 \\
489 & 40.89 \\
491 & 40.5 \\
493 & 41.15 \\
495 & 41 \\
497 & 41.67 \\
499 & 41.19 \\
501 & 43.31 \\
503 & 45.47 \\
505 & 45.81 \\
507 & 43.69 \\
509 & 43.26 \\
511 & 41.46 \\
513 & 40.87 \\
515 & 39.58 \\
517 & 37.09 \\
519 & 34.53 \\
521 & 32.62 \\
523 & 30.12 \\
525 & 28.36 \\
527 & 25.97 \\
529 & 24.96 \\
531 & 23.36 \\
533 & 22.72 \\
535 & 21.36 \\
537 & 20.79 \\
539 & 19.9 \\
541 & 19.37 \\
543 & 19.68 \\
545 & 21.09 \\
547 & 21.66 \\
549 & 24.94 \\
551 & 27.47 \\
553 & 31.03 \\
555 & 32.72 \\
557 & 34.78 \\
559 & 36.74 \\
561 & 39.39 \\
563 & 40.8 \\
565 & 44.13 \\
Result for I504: 45.81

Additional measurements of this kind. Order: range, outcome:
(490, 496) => 41.15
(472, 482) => 39.91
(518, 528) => 34.53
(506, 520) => 43.69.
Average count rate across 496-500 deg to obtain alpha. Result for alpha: 41.4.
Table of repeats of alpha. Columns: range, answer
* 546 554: 26.3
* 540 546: 20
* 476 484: 39.4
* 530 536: 22.5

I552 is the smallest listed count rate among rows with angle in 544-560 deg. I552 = 21.09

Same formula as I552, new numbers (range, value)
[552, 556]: 31.03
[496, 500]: 41.19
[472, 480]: 38.65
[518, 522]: 32.62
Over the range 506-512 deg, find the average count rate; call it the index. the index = 42.8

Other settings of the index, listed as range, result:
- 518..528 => 30.3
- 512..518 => 39.2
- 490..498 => 41.1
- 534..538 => 21.1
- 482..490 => 40.9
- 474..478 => 39.6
